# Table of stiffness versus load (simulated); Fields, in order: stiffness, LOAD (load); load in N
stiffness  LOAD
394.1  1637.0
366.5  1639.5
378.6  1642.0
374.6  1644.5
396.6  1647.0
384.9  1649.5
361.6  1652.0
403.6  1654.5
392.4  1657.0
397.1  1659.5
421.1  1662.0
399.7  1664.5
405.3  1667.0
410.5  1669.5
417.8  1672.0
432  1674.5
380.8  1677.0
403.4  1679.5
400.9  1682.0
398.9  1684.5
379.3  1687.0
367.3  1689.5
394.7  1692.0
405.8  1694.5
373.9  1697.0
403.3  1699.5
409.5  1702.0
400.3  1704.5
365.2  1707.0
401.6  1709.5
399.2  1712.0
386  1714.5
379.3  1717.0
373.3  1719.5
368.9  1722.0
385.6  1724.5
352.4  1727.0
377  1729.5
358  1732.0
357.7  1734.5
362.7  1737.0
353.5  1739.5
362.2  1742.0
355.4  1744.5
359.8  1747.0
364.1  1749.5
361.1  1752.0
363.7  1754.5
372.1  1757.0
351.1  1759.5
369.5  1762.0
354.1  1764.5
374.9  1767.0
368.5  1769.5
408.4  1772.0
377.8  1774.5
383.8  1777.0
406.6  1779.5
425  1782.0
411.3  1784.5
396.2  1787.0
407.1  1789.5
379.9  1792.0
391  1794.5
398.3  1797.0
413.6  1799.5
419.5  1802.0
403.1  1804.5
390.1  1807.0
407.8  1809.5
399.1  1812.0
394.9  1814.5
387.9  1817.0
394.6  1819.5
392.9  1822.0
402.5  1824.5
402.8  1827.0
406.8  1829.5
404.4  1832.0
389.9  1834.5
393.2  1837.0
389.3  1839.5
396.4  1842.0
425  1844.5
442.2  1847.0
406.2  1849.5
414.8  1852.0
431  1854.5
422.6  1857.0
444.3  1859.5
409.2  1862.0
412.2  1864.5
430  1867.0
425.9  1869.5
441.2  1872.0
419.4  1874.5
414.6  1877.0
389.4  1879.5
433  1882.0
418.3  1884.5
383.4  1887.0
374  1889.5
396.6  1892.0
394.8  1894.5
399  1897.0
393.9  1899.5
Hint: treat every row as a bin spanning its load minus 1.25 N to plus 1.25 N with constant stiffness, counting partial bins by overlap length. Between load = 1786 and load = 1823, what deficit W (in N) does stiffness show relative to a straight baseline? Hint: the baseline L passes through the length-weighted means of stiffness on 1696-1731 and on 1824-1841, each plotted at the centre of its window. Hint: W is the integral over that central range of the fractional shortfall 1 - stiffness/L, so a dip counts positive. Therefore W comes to -0.3 N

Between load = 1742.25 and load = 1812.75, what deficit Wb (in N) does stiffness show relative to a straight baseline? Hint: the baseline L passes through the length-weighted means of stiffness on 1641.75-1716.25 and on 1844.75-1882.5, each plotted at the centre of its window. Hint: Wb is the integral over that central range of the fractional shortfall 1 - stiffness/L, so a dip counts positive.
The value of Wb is 4.1 N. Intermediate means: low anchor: 395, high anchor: 422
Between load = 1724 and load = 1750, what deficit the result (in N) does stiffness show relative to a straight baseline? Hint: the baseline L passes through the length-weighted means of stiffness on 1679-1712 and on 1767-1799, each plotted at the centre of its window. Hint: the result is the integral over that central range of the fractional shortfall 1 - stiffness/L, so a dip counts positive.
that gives 2.13 N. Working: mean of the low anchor 393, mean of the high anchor 396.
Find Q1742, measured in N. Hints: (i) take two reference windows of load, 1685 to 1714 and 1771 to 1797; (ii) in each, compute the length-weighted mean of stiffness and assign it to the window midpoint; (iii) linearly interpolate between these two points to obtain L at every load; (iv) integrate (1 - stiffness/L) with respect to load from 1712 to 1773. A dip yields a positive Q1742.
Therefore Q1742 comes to 4.16 N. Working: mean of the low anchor 391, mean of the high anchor 399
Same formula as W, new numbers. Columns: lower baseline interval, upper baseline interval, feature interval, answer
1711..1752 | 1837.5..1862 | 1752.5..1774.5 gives 0.64 N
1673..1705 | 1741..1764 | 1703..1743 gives 0.39 N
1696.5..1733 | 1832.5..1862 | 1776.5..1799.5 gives -0.08 N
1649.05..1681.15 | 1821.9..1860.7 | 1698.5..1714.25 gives 0.30 N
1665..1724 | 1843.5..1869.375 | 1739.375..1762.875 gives 2.49 N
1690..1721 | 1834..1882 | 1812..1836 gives 0.77 N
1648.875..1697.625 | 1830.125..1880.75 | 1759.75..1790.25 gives 1.38 N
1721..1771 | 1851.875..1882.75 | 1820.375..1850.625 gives 0.20 N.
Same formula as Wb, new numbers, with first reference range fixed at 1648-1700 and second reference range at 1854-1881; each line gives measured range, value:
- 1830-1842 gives 0.6 N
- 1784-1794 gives 0.4 N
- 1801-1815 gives 0.4 N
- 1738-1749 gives 1.3 N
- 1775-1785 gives 0.2 N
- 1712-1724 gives 0.7 N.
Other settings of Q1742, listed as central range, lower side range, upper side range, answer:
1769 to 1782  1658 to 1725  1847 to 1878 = 0.5 N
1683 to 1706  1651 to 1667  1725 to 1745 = -0.7 N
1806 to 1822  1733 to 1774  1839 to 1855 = 0.1 N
